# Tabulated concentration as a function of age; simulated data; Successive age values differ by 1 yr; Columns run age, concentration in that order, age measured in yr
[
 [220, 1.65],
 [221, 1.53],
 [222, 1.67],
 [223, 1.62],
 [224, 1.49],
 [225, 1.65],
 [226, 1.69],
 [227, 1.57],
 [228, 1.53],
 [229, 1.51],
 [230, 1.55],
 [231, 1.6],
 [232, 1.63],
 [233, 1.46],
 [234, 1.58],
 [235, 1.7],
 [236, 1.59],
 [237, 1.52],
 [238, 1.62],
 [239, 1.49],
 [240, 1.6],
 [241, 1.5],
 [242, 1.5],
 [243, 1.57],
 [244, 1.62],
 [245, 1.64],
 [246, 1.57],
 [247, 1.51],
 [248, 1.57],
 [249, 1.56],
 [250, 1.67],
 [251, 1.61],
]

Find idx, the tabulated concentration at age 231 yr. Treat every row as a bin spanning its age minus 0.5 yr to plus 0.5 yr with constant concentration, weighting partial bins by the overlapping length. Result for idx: 1.6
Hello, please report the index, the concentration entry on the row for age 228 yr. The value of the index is 1.53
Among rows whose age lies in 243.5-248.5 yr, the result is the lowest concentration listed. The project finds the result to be 1.51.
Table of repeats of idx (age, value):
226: 1.69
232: 1.63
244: 1.62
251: 1.61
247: 1.51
